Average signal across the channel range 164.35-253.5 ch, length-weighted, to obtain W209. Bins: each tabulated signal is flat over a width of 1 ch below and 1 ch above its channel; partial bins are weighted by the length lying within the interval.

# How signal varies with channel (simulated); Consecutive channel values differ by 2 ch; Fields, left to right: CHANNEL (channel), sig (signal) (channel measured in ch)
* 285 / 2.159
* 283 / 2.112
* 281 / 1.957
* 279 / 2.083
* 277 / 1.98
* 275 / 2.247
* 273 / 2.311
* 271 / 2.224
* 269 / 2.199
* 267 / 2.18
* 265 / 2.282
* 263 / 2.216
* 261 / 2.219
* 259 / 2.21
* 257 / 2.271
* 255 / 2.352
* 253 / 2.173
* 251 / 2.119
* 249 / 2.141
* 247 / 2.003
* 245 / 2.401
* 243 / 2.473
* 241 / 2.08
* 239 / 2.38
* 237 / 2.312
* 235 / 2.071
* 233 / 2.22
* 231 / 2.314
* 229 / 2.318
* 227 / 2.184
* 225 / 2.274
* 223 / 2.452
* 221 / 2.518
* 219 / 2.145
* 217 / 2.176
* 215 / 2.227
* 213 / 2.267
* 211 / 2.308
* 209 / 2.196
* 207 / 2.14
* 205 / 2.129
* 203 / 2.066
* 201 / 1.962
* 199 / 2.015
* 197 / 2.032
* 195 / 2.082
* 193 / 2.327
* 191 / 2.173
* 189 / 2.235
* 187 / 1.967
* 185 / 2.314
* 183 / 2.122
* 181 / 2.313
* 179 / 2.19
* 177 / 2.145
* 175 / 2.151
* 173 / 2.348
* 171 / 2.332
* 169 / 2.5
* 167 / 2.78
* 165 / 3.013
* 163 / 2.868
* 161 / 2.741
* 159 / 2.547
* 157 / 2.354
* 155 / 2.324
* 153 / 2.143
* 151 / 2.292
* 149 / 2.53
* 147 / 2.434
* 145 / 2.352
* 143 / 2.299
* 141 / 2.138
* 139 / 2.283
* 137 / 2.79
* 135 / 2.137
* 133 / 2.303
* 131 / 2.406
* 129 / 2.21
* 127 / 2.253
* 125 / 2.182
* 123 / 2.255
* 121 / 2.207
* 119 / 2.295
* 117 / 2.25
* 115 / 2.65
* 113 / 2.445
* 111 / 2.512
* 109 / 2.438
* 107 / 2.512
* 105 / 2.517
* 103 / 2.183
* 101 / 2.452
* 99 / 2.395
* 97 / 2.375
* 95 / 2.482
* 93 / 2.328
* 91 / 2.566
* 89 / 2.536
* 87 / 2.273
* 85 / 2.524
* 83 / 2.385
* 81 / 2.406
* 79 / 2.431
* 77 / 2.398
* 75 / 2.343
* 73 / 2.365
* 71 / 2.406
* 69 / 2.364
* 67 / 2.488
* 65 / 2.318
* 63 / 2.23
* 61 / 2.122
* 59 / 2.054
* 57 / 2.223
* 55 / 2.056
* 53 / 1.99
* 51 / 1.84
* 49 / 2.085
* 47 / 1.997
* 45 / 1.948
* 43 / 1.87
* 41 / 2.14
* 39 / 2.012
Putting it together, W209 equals 2.24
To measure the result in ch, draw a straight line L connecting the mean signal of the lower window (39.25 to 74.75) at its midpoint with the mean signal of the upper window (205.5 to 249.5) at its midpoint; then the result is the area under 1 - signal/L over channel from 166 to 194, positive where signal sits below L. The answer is -0.7 ch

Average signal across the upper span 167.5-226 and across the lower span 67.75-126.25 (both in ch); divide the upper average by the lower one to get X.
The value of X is 0.9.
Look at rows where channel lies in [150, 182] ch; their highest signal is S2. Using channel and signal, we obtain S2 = 3.013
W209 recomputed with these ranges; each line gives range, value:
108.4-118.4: 2.45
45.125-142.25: 2.32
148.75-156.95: 2.31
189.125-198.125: 2.16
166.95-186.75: 2.28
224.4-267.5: 2.24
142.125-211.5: 2.31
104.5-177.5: 2.4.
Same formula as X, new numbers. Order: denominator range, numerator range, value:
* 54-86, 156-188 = 1.04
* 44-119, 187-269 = 0.95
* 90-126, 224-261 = 0.94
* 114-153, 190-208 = 0.90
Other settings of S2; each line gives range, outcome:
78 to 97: 2.566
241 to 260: 2.473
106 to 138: 2.79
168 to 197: 2.5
